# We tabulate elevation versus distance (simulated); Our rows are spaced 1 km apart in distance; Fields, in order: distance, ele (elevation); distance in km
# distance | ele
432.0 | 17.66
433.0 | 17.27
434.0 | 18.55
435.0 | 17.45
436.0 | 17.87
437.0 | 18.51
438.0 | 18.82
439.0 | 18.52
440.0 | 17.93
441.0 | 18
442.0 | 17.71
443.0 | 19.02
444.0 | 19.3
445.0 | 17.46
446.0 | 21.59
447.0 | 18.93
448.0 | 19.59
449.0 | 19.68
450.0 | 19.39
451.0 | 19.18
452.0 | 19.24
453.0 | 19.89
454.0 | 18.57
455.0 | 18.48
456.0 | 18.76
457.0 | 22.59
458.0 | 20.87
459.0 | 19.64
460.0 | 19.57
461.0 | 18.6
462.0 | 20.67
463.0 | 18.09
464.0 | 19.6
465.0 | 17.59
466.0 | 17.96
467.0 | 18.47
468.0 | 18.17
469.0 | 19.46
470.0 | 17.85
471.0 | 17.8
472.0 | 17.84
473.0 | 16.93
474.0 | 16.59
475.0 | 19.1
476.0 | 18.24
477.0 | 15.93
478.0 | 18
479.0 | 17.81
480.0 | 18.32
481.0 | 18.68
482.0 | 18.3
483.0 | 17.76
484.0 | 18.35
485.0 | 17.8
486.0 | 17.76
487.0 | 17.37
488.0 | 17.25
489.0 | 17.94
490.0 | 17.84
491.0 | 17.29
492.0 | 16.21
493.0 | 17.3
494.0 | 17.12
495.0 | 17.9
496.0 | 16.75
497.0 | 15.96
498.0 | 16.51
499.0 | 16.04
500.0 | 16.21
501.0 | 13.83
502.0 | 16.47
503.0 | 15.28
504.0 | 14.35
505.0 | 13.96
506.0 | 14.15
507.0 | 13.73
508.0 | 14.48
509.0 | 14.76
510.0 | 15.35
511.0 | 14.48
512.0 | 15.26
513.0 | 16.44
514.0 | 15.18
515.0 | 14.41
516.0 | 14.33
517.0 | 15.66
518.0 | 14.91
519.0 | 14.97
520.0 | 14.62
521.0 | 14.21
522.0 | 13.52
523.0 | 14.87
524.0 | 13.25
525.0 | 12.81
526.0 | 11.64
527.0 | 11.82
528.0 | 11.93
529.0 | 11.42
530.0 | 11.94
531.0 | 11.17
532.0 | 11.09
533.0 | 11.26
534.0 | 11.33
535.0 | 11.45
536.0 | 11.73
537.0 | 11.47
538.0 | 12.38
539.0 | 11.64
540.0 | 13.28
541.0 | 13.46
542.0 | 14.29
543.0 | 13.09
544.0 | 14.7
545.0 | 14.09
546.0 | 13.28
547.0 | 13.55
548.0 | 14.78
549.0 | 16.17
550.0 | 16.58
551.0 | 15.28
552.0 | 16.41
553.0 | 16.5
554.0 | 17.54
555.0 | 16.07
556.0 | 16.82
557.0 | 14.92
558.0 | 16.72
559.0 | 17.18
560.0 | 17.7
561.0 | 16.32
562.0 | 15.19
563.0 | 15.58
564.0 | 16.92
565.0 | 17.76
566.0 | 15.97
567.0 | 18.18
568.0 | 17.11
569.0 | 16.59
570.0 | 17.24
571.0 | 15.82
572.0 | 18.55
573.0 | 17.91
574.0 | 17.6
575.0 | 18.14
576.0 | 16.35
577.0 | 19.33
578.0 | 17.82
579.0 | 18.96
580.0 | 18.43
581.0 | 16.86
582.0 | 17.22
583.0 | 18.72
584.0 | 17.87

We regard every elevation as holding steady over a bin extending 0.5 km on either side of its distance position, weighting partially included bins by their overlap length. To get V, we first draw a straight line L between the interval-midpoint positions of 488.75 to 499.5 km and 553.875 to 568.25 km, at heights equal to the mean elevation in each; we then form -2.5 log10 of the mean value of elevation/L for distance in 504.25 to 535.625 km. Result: 0.24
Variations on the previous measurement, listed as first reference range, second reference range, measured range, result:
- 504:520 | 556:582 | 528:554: 0.199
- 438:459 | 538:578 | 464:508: 0.066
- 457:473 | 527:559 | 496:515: 0.074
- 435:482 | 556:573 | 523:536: 0.415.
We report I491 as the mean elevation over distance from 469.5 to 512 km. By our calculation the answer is 16.7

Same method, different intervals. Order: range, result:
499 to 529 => 14.4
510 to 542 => 13.2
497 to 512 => 15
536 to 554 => 14.2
